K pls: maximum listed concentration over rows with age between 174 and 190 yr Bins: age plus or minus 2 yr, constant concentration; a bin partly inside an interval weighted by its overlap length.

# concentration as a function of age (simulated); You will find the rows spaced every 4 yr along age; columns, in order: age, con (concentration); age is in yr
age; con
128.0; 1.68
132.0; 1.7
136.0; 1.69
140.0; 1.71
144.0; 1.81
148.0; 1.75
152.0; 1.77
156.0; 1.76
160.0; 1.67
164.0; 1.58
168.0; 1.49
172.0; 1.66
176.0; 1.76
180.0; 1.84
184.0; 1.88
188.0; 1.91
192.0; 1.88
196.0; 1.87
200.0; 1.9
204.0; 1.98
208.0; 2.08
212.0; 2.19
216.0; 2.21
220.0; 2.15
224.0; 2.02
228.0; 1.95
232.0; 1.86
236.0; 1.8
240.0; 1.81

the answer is 1.91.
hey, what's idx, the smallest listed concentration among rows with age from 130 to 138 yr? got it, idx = 1.69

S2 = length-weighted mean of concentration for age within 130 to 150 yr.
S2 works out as 1.73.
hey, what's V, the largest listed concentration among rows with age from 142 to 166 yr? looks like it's 1.81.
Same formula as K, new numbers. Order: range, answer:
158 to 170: 1.67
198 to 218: 2.21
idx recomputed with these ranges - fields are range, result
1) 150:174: 1.49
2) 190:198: 1.87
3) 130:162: 1.67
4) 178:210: 1.84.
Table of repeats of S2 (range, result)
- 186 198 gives 1.89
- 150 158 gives 1.77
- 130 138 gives 1.69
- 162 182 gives 1.67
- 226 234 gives 1.91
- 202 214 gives 2.08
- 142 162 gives 1.75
